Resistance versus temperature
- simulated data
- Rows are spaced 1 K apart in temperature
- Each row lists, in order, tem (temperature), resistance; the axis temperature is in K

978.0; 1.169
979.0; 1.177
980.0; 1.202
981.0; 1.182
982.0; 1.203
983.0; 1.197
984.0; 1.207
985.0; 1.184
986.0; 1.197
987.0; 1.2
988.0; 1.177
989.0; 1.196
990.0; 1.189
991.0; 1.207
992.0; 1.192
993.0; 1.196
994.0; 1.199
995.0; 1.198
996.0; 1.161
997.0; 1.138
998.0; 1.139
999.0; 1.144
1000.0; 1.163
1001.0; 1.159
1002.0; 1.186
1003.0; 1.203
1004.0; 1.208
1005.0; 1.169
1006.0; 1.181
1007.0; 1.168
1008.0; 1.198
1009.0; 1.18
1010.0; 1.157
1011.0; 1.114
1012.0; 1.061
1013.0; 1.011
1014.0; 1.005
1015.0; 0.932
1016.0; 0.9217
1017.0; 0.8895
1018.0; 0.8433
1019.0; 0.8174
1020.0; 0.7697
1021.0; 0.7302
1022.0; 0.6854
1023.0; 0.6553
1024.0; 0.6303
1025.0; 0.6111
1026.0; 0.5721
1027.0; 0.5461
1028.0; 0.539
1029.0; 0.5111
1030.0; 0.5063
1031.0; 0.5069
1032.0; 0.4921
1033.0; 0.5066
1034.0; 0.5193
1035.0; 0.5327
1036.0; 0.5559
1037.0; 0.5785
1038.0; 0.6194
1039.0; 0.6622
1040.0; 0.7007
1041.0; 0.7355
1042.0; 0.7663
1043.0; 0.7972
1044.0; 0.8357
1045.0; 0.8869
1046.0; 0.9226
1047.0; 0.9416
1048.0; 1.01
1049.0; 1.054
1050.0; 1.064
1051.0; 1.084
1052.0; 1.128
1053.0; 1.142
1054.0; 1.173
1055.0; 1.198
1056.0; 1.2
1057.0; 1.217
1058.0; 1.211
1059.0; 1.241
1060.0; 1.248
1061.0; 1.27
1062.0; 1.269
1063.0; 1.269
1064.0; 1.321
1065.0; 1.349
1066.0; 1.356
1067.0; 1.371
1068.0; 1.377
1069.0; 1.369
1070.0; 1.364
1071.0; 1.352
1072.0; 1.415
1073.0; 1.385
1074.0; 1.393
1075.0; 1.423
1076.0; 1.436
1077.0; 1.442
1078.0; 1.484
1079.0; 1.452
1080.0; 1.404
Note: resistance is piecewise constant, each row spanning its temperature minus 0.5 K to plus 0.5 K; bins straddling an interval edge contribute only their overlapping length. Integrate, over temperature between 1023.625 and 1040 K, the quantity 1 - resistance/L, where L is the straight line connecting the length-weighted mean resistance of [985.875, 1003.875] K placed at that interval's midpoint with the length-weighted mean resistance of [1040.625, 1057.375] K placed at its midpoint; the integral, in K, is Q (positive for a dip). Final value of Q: 7.8 K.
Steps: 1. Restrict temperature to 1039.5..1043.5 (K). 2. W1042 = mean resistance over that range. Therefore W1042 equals 0.75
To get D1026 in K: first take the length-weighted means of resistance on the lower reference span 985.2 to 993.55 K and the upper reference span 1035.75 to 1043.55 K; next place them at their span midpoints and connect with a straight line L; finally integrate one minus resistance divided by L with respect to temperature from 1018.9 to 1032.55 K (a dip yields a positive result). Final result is 3.7 K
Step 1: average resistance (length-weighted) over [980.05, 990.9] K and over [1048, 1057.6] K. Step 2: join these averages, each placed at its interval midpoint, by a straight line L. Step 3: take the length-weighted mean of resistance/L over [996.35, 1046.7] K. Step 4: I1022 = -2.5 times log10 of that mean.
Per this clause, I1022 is 0.34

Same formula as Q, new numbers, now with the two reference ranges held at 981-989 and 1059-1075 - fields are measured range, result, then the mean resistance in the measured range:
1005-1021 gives 3.0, 1.01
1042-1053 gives 2.8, 0.971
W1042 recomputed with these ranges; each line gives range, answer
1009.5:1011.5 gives 1.14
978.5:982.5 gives 1.19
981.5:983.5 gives 1.2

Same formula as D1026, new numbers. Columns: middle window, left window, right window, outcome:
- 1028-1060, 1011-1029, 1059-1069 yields 7.2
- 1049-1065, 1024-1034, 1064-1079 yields -1.5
